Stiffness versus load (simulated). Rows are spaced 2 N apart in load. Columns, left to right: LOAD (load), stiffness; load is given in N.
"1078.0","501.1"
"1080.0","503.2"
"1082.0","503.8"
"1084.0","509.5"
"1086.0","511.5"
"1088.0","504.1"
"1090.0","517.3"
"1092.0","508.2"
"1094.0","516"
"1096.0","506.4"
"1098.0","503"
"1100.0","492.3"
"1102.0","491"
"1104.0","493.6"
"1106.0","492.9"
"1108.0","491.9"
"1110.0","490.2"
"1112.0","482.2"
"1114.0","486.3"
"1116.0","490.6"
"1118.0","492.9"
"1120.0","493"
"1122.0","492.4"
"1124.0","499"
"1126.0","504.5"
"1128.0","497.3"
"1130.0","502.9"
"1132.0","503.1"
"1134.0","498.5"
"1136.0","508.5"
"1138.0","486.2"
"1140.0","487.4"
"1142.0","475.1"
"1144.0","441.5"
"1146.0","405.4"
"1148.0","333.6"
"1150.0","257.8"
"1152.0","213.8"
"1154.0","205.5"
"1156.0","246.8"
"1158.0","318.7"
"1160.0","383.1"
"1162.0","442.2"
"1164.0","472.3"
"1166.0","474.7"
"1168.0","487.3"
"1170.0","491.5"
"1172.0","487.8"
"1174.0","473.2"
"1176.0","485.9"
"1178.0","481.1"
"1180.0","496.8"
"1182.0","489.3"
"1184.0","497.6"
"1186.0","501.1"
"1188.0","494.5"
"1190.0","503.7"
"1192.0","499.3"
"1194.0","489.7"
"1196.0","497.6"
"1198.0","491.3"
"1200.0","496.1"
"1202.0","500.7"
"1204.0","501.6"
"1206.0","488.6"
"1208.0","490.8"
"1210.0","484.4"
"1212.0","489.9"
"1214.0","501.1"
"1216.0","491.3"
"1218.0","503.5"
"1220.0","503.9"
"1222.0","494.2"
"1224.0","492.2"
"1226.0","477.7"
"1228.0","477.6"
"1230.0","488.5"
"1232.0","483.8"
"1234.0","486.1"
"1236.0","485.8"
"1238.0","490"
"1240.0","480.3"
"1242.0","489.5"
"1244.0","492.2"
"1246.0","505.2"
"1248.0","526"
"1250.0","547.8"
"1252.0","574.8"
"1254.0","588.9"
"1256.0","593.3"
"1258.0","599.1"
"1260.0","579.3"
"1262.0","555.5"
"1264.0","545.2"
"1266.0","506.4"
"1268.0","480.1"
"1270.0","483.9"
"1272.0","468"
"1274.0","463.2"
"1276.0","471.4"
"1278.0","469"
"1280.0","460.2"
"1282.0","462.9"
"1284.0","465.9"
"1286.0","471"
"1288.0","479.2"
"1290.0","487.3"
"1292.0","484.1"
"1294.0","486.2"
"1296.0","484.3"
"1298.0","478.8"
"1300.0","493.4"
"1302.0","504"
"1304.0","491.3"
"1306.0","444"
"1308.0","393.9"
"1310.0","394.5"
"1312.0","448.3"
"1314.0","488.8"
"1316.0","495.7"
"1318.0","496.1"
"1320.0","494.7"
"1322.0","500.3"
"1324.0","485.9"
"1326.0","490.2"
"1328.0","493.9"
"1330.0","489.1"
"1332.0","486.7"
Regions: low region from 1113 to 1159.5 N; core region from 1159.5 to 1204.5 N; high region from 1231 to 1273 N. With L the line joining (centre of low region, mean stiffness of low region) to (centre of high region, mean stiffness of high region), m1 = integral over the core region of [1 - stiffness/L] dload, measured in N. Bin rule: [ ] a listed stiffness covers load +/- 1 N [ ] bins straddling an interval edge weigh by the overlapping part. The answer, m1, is -1.97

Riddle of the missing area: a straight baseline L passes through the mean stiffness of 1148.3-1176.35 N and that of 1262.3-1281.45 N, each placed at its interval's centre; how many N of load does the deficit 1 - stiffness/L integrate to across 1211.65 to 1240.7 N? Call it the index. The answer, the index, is -3.1 N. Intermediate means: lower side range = 385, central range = 490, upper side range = 485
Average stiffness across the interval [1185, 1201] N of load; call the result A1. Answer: 497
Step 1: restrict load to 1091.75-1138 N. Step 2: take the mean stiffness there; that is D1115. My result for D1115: 497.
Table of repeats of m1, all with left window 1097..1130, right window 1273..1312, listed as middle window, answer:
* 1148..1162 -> 5.7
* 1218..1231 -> -0.4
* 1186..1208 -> -0.7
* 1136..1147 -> 0.6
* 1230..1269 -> -4.3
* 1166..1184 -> -0.1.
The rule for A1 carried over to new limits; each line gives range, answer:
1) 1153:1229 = 469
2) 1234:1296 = 506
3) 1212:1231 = 492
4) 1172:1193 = 492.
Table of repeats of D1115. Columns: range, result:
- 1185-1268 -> 509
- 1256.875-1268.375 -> 548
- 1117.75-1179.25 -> 436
